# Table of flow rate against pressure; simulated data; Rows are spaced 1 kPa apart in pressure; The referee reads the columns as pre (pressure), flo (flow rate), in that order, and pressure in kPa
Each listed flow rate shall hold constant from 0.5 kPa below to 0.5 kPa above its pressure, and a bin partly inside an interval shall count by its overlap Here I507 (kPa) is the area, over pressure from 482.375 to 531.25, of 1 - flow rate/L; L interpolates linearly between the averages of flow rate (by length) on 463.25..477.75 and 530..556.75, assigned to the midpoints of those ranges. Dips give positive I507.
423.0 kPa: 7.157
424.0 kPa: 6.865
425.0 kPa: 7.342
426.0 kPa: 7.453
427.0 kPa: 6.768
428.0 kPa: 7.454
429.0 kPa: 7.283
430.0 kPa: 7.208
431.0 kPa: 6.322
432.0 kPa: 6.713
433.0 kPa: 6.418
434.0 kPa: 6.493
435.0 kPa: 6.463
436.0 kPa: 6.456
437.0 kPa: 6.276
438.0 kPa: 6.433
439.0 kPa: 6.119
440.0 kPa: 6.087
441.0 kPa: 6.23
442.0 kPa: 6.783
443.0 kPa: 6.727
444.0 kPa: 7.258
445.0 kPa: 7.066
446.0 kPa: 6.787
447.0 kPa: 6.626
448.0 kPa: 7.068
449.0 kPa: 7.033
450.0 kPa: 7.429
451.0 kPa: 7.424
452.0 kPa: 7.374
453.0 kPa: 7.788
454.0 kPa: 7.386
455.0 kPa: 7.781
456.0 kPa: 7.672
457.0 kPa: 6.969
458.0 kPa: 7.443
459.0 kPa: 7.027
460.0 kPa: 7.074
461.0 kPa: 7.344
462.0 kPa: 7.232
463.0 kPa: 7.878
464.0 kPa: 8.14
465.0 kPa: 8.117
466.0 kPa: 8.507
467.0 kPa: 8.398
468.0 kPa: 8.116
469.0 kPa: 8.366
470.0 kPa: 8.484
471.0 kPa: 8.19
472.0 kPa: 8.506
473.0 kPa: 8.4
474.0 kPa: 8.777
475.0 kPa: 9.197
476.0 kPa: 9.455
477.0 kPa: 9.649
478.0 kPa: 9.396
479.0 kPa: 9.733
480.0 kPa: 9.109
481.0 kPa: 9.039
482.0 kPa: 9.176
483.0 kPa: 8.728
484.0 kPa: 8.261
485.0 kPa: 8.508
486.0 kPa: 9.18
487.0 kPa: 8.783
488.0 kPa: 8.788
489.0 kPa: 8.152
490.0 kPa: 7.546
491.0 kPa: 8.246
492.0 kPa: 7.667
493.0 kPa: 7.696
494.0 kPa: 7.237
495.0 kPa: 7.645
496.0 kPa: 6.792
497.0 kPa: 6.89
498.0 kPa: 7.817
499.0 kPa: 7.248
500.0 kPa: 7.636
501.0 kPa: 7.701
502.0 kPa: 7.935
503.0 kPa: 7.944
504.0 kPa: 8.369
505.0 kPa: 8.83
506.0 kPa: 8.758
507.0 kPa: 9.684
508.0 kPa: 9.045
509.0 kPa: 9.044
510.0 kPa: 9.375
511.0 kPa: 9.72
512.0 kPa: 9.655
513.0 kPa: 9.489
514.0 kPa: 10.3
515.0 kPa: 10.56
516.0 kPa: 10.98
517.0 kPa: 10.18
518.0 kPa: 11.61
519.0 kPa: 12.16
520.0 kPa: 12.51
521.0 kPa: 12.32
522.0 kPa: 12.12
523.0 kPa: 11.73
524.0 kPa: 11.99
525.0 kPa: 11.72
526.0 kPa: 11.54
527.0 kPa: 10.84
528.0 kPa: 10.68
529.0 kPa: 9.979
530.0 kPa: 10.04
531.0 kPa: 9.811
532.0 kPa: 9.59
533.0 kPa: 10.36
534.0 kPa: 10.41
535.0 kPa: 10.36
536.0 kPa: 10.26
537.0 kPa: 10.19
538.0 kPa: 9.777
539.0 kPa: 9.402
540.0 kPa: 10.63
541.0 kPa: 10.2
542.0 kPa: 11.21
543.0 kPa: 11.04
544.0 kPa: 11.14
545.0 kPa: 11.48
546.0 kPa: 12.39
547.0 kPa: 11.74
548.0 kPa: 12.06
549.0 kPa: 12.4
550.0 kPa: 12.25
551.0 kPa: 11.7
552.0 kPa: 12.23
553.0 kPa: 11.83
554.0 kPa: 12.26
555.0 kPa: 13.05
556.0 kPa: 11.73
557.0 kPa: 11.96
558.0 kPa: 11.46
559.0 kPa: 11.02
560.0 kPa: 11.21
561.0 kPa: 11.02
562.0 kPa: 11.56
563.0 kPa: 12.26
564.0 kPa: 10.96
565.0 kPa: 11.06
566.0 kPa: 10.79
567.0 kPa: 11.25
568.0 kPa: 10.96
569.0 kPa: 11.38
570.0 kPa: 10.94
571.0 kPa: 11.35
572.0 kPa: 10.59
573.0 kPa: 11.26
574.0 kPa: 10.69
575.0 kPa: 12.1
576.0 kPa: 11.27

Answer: 2.57 kPa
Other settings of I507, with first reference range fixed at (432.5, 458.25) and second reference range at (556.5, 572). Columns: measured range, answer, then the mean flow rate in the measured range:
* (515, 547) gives -2.9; 10.9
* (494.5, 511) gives 1.5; 8.22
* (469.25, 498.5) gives -0.6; 8.45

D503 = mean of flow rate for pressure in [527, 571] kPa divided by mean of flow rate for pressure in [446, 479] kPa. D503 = 1.4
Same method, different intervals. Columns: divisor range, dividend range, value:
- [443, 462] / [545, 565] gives 1.63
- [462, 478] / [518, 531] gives 1.34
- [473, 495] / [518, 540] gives 1.26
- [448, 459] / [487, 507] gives 1.07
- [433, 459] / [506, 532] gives 1.54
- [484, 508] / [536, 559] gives 1.42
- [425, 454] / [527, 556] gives 1.61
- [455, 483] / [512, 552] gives 1.32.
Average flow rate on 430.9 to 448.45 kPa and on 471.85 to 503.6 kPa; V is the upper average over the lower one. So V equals 1.27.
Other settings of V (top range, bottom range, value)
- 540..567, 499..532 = 1.15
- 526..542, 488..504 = 1.34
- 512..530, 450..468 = 1.46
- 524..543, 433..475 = 1.42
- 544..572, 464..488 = 1.32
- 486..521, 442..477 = 1.15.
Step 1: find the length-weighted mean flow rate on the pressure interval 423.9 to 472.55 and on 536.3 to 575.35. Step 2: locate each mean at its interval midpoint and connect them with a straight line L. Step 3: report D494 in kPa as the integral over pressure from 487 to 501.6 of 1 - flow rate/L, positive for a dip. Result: 2.1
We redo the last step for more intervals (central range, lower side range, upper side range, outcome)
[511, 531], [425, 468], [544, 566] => -1.37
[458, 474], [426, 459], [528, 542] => -0.50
